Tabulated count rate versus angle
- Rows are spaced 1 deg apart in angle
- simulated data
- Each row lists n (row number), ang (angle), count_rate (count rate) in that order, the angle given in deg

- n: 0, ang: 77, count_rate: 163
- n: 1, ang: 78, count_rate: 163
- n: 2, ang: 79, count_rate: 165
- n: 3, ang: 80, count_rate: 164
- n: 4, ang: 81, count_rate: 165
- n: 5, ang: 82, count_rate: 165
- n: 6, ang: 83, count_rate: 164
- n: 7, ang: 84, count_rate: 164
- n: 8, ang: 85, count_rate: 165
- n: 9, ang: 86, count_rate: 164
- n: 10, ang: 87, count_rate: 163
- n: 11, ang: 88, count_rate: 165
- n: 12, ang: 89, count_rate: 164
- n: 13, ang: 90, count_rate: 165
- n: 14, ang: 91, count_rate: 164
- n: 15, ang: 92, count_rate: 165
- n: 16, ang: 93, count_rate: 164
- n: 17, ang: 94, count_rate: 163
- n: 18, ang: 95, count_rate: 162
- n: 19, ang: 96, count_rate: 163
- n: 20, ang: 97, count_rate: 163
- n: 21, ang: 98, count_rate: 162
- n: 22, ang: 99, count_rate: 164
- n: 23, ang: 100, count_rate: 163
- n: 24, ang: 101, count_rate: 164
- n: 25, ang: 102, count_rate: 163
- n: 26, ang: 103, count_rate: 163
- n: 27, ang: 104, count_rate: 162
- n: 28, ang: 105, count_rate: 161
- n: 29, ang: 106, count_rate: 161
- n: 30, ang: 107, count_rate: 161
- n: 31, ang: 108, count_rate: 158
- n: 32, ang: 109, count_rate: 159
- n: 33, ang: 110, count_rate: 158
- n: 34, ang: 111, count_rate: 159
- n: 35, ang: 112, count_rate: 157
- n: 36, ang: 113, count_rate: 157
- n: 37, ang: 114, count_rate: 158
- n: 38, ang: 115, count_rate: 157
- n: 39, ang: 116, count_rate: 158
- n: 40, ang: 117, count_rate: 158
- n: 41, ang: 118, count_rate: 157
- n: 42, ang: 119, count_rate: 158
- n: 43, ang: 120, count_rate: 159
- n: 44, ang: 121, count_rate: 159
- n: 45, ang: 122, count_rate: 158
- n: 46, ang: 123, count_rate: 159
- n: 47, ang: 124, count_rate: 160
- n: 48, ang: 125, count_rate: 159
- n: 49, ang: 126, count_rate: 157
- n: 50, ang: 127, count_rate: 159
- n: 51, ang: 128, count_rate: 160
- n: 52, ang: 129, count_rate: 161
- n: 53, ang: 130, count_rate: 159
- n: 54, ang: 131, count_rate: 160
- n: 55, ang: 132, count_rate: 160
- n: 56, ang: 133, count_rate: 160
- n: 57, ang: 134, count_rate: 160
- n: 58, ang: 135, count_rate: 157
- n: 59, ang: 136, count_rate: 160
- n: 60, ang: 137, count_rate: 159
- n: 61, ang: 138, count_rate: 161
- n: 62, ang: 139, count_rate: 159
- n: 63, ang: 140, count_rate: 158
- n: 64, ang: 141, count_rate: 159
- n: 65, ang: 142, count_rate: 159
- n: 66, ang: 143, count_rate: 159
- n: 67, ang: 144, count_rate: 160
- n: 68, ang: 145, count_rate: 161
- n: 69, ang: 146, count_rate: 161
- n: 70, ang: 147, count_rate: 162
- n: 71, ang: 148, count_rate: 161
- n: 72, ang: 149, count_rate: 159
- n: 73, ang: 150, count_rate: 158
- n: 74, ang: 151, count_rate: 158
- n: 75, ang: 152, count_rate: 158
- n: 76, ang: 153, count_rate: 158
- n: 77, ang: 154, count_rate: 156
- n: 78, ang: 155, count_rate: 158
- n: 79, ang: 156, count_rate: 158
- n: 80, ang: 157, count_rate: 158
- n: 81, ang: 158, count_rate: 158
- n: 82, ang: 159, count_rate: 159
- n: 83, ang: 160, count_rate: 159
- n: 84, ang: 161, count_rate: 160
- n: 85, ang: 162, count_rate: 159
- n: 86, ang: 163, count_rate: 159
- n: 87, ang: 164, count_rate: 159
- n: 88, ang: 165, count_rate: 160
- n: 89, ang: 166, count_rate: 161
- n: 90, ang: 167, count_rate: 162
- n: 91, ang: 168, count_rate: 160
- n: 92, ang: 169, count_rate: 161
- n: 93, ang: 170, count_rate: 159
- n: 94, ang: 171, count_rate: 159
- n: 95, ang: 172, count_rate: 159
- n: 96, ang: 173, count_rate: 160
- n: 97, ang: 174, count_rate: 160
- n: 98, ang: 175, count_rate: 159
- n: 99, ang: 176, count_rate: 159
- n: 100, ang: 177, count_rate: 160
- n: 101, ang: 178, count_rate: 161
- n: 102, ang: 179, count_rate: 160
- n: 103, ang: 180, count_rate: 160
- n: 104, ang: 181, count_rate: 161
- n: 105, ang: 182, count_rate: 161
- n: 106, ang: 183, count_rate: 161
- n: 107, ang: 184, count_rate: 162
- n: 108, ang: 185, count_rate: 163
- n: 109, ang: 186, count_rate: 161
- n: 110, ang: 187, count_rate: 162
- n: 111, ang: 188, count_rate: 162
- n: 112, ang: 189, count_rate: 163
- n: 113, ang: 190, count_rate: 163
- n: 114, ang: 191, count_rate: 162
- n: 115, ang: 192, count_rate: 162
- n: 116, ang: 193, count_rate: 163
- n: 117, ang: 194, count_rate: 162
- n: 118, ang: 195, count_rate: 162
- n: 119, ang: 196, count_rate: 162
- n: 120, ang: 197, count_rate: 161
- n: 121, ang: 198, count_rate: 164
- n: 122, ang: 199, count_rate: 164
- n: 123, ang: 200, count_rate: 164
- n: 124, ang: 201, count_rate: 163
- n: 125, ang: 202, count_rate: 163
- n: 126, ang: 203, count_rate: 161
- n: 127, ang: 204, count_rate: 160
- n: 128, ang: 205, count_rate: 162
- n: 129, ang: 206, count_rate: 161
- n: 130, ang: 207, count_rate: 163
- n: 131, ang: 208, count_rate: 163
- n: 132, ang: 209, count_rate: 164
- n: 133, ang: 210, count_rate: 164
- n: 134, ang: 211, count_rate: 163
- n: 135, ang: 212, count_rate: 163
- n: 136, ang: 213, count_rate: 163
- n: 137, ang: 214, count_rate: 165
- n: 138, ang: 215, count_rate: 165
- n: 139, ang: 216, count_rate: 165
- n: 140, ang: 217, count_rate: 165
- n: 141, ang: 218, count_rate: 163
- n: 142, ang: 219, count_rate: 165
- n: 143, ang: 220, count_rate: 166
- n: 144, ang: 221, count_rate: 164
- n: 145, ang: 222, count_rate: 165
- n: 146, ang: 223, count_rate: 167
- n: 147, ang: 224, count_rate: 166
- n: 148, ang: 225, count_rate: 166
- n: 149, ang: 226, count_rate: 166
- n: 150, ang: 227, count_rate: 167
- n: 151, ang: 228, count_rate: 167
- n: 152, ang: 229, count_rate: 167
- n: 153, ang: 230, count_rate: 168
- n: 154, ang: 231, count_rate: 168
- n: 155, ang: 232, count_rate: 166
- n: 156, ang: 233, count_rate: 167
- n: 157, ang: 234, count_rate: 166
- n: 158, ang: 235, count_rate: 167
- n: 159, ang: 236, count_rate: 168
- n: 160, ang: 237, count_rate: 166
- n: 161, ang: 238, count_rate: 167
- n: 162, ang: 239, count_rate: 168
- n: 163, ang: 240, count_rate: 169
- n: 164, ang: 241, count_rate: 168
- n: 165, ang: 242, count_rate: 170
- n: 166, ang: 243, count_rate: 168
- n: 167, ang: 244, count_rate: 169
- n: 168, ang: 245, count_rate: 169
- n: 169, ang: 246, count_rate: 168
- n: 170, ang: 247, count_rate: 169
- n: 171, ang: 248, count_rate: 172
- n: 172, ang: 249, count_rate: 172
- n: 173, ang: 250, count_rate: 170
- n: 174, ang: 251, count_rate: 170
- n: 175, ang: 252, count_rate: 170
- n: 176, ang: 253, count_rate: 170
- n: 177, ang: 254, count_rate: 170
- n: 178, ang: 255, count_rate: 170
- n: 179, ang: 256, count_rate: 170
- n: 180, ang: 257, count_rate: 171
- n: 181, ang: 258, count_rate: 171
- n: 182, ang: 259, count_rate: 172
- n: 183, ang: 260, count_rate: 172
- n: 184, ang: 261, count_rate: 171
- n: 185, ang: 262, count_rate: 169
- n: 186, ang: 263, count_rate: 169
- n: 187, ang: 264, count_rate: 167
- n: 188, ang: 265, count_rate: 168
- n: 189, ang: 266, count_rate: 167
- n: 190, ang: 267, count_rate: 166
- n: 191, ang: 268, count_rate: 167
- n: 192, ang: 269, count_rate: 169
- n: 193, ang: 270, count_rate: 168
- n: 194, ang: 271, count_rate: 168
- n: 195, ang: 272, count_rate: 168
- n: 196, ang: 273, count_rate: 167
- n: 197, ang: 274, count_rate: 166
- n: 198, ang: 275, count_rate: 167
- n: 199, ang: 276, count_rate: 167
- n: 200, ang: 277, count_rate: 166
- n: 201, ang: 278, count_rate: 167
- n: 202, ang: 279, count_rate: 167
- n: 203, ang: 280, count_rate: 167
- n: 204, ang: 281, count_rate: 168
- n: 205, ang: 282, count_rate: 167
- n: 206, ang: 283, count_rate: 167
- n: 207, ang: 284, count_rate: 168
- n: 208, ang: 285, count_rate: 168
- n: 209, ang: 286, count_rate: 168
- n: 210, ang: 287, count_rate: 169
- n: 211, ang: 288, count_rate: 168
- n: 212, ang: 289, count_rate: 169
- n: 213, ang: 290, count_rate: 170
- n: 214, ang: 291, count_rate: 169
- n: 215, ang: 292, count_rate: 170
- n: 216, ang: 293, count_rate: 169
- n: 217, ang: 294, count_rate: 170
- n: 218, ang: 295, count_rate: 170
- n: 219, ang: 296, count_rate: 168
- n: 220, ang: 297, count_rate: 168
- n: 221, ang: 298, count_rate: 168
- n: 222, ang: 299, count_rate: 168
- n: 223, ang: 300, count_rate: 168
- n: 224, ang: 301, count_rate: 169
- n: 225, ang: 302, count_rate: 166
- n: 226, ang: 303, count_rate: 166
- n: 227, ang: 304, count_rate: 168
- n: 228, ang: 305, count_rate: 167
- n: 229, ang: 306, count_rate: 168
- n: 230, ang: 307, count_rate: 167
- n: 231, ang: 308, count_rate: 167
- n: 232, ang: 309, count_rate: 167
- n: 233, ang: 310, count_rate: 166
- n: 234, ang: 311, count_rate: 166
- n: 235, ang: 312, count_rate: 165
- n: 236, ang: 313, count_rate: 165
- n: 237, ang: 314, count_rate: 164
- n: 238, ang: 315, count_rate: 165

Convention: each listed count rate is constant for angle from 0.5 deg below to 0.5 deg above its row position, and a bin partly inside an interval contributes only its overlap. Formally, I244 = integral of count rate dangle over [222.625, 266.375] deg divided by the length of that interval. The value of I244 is 169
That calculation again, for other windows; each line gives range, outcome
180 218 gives 163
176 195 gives 162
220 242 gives 167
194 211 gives 163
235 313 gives 168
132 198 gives 160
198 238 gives 165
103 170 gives 159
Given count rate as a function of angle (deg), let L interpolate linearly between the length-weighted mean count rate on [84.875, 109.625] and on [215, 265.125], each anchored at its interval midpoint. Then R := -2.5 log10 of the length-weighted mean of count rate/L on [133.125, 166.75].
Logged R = 0.04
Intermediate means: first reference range 163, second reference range 168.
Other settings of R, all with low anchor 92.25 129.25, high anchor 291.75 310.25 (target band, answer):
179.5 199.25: 0.01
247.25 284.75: -0.01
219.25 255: -0.02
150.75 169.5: 0.02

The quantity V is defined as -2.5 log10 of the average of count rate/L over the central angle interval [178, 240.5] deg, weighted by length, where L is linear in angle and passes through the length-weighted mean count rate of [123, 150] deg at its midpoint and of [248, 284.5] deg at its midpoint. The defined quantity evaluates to 0.00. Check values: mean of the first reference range 160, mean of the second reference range 169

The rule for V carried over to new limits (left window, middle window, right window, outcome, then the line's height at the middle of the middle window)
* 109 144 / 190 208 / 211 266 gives 0.015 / 165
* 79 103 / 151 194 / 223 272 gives 0.041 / 166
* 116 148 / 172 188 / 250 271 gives 0.016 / 163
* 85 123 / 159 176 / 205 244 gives 0.026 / 164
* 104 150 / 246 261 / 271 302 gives -0.028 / 166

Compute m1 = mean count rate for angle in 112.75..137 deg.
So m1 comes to 159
